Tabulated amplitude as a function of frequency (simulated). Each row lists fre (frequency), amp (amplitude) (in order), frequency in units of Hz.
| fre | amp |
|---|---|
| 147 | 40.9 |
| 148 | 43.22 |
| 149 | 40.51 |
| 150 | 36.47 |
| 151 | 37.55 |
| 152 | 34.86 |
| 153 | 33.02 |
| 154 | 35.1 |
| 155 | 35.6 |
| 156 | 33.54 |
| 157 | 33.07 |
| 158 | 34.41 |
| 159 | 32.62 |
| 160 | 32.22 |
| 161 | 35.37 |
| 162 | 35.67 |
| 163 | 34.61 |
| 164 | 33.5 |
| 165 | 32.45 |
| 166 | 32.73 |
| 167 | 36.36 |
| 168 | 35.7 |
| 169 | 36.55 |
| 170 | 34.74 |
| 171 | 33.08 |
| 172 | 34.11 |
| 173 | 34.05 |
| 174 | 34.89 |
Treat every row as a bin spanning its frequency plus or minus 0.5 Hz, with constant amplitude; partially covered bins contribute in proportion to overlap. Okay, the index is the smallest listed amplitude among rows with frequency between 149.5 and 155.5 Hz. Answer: 33.02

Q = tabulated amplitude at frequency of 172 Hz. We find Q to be 34.11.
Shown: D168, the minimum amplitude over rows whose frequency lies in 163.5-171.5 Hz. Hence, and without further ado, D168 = 32.45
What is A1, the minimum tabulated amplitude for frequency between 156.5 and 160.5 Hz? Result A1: 32.22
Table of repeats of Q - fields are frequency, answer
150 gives 36.47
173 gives 34.05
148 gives 43.22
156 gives 33.54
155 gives 35.6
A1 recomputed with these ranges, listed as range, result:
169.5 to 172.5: 33.08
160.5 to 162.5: 35.37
